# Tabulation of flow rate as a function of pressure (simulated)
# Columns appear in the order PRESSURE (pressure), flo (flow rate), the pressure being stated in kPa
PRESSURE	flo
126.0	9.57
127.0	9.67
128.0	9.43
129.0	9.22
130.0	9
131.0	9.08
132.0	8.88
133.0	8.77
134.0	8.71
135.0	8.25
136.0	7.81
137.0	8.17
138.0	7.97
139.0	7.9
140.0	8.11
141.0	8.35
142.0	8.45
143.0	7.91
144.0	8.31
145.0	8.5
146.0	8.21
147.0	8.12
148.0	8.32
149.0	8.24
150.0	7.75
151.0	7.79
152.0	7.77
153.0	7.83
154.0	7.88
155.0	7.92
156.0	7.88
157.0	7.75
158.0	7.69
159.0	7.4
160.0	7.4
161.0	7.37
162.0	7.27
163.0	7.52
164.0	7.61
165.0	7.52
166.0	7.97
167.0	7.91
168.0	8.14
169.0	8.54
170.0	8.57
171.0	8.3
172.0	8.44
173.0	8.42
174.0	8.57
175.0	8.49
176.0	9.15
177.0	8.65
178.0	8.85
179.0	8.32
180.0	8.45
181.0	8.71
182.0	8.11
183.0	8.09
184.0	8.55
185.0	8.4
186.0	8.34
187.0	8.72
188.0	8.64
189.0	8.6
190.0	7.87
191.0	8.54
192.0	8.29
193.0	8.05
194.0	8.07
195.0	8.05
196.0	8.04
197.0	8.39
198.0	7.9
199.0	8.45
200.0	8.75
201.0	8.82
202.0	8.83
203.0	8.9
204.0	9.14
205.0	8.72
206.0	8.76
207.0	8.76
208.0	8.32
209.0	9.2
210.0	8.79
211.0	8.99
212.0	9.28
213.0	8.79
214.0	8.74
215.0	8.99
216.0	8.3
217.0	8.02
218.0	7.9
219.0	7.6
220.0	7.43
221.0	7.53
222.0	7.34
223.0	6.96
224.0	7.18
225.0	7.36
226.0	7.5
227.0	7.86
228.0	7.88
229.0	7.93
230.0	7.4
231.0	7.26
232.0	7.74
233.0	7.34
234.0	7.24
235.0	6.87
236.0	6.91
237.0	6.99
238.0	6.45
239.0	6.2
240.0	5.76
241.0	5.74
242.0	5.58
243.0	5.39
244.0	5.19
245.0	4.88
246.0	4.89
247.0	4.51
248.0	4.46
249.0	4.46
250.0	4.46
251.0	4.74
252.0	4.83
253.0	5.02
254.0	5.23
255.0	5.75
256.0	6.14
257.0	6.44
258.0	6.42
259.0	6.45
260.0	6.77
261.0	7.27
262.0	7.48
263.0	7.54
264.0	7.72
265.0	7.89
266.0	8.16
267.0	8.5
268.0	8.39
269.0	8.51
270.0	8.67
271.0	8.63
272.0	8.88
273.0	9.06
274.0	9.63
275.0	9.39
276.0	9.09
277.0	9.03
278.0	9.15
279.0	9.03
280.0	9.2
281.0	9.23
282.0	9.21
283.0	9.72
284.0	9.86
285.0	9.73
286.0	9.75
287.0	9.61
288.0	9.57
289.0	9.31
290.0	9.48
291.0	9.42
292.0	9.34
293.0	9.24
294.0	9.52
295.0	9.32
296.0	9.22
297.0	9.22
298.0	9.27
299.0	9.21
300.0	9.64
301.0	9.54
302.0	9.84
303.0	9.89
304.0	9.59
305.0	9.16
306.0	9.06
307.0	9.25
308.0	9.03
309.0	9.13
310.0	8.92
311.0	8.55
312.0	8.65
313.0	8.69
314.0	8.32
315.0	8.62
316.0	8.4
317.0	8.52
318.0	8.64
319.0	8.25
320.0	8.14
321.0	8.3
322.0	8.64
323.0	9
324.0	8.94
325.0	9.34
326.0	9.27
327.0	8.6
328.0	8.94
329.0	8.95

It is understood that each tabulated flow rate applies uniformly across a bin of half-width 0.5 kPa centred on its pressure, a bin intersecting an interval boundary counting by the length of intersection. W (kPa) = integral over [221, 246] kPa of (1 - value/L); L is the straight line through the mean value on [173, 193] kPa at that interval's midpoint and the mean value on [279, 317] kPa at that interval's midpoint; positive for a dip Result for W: 5.8 kPa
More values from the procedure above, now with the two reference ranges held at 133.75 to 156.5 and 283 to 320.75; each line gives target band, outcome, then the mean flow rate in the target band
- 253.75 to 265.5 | 2.76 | 6.79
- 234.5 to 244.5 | 3.00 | 6.11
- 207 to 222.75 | 0.41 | 8.34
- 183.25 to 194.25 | 0.02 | 8.37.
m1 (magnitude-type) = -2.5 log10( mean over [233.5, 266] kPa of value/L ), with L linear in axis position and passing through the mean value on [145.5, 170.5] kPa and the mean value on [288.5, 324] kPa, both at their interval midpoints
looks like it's 0.39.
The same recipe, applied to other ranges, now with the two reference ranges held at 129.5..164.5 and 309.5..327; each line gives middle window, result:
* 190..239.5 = 0.04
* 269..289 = -0.09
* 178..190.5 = -0.03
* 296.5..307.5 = -0.10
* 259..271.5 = 0.08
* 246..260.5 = 0.49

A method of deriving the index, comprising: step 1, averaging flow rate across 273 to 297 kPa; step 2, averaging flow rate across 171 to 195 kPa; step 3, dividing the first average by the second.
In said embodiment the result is 1.11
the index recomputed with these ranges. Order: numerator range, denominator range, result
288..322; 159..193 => 1.10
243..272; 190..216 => 0.75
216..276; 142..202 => 0.85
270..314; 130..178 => 1.14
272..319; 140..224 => 1.12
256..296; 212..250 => 1.26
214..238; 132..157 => 0.93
